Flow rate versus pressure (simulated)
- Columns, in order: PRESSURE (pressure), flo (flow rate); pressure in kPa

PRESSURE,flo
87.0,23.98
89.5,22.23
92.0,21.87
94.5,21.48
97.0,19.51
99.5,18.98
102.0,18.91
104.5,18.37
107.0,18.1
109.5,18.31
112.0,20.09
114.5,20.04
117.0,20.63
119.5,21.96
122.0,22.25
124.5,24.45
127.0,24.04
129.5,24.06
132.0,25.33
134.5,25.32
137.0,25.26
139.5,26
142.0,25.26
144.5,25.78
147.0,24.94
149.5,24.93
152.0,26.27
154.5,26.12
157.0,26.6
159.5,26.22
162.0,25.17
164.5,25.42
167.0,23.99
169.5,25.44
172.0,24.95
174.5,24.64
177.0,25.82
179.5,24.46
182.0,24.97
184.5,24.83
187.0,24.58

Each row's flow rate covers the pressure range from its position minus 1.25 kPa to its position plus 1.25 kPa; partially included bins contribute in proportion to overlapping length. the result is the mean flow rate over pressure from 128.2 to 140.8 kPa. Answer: 25.2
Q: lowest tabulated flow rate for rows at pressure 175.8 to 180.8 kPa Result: 24.46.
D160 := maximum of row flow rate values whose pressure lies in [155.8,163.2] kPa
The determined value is 26.6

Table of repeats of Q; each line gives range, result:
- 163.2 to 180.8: 23.99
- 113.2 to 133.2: 20.04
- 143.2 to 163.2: 24.93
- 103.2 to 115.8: 18.1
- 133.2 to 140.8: 25.26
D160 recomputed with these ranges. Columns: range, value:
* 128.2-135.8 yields 25.33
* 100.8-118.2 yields 20.63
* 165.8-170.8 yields 25.44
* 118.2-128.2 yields 24.45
